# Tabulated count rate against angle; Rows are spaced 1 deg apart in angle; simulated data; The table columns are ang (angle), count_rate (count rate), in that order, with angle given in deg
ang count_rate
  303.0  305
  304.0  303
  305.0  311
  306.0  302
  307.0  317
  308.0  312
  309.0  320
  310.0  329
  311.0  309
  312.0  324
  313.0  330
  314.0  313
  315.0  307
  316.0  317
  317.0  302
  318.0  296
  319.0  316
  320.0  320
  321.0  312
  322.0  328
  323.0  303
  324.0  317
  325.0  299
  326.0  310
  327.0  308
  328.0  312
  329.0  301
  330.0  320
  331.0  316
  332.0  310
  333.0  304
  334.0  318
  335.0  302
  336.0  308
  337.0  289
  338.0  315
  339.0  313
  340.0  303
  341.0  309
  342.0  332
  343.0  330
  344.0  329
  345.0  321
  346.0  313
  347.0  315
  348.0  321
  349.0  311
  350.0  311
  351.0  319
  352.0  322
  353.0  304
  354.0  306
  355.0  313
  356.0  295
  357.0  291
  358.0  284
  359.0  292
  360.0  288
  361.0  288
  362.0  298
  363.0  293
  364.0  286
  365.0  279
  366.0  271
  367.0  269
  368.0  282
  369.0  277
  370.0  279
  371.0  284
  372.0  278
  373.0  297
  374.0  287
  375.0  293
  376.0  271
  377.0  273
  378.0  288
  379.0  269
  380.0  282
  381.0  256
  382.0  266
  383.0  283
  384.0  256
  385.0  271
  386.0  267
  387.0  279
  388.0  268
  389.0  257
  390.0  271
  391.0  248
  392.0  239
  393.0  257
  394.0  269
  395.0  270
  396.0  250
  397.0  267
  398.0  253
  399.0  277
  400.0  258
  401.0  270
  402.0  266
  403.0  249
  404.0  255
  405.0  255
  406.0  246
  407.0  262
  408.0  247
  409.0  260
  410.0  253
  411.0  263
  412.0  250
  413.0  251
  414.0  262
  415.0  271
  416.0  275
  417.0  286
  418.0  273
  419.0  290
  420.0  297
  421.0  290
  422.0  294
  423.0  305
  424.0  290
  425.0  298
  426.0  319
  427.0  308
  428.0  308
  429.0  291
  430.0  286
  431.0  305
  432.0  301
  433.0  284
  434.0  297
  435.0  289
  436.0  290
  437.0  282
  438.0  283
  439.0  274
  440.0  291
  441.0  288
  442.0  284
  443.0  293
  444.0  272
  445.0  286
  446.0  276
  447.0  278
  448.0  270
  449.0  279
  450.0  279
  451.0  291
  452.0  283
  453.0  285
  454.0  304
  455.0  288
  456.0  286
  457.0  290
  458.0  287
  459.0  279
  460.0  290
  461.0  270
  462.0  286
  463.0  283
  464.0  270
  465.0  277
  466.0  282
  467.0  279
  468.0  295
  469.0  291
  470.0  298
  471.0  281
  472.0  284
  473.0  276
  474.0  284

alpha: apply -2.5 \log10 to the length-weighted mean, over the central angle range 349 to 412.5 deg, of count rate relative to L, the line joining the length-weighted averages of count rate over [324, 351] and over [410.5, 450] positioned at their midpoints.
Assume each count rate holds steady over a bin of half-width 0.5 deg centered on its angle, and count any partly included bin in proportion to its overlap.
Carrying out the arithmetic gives 0.09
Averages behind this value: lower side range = 313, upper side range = 285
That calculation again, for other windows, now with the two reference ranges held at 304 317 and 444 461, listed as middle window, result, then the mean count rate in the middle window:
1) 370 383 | 0.081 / 279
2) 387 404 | 0.138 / 261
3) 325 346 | -0.010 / 312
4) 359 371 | 0.073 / 283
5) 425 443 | -0.020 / 293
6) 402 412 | 0.154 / 255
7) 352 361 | 0.026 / 298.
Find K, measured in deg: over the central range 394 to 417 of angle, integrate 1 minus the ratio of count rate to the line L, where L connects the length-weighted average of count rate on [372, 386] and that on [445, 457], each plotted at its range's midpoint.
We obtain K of 1.5 deg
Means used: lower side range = 276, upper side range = 284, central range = 260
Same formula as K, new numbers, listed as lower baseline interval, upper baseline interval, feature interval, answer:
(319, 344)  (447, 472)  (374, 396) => 2.36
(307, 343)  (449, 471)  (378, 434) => 4.41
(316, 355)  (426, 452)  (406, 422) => 1.36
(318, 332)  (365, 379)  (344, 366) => -0.79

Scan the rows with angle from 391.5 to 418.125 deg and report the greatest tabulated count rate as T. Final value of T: 286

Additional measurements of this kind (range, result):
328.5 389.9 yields 332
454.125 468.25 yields 295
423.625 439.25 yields 319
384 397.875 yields 279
